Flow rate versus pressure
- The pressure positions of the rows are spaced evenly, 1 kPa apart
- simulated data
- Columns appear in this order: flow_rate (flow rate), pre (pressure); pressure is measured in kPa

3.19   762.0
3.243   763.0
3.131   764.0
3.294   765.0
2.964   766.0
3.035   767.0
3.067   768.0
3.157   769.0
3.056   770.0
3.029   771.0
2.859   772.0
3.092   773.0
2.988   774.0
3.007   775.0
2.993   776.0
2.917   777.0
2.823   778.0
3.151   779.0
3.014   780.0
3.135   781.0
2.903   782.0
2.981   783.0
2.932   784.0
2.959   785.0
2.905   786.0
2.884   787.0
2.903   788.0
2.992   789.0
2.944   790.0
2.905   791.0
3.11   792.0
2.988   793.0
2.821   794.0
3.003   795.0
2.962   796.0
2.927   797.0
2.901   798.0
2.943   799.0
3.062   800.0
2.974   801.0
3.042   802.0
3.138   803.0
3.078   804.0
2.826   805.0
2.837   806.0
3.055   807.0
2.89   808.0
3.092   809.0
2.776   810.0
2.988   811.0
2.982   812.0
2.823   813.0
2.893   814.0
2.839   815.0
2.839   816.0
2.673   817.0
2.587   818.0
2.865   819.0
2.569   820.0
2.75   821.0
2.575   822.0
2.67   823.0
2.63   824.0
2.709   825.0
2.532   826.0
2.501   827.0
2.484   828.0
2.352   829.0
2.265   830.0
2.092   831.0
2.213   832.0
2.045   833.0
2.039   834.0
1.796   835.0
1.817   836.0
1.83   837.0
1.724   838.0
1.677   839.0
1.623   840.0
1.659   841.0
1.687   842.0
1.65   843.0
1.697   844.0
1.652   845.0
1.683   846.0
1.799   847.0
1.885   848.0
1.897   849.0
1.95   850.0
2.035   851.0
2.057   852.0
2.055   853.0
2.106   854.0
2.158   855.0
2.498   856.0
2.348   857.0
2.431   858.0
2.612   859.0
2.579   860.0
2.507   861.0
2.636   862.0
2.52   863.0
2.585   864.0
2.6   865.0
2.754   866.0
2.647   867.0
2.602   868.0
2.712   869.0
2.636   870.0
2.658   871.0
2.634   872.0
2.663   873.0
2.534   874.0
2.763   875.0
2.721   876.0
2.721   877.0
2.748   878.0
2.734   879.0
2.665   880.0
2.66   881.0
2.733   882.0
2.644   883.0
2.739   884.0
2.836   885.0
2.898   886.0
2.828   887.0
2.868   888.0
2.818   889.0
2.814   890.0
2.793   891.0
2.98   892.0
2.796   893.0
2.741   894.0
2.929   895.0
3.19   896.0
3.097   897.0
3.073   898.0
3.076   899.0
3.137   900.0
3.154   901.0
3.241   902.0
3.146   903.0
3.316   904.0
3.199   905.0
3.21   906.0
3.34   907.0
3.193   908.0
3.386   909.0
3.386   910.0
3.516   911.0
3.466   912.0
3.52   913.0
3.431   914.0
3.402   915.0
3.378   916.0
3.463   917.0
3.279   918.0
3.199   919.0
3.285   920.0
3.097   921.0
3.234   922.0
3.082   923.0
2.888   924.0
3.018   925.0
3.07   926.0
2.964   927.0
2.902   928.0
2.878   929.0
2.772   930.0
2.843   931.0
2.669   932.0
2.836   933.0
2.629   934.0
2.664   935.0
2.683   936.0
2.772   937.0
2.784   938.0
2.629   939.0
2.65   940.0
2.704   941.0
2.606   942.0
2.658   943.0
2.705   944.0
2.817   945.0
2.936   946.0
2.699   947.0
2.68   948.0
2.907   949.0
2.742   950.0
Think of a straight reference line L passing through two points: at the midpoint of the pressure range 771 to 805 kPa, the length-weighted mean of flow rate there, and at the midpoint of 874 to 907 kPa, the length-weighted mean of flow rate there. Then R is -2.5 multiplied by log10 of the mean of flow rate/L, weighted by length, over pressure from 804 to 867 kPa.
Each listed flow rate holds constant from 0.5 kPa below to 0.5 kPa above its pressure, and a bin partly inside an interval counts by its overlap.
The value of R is 0.24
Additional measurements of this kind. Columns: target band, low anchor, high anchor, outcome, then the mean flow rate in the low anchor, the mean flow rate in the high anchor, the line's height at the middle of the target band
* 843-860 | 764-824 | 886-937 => 0.411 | 2.94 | 3.07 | 3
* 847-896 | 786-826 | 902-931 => 0.193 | 2.88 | 3.21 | 3.07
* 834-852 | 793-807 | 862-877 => 0.477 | 2.97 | 2.65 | 2.77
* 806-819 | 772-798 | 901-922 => 0.064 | 2.97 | 3.32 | 3.04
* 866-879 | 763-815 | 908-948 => 0.121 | 2.98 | 3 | 2.99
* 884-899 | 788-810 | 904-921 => 0.131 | 2.97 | 3.34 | 3.28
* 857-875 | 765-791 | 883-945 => 0.155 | 2.99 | 3.01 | 3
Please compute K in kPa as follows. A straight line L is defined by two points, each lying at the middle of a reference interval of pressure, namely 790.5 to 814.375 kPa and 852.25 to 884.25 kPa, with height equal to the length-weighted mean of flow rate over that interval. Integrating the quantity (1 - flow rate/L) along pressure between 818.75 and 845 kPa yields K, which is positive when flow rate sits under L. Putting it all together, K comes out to 6.0 kPa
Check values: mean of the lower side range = 2.96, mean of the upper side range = 2.58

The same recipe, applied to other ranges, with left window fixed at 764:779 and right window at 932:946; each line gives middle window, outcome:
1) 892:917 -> -4.0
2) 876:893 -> 0.2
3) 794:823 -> 0.7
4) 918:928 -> -1.3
